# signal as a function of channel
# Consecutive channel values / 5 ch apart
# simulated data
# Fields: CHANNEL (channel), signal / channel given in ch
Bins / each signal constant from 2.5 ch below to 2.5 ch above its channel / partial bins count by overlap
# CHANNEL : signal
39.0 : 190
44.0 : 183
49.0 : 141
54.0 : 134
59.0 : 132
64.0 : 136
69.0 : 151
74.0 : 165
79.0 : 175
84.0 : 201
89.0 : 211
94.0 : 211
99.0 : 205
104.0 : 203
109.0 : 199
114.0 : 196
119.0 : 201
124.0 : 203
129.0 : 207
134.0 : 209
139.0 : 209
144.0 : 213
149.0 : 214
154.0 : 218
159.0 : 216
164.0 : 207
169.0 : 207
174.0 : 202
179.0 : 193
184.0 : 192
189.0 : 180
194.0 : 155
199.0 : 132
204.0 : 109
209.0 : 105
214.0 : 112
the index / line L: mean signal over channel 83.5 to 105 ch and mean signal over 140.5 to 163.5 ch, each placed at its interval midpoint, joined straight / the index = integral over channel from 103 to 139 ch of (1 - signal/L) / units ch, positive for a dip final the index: 1.3 ch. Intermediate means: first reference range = 207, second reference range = 214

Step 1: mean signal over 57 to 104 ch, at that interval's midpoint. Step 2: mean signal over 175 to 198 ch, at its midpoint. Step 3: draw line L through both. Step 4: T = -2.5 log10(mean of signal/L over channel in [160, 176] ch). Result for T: -0.16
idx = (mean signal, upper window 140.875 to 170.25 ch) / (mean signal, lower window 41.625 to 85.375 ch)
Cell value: 1.36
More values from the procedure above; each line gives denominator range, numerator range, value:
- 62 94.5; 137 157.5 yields 1.21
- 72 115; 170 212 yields 0.81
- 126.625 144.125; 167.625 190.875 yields 0.93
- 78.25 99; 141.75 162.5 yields 1.06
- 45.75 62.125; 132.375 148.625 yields 1.53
